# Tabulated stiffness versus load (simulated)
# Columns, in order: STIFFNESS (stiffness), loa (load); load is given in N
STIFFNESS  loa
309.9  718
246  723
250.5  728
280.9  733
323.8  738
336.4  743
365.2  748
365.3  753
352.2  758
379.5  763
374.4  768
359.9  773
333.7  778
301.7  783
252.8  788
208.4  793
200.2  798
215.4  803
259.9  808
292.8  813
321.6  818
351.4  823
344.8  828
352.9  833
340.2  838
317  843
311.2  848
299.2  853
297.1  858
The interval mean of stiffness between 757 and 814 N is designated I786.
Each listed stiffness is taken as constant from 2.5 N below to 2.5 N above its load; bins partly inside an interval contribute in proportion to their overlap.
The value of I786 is 293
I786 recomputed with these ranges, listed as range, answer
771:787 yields 323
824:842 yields 344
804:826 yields 301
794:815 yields 238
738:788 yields 346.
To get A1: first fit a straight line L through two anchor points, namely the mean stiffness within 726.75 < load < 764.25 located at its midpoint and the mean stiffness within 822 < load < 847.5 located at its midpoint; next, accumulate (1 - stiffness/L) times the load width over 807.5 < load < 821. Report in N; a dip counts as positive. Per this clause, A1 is 1.6 N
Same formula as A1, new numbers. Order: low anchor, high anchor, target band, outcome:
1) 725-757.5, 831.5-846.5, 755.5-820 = 6.1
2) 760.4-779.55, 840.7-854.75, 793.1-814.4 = 6.5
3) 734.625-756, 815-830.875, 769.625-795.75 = 3.7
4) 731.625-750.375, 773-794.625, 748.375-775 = -5.0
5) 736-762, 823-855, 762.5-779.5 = -0.8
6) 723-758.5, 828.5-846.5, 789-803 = 5.0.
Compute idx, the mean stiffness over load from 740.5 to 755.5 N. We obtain 356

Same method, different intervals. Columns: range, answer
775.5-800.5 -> 259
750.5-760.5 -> 359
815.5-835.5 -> 343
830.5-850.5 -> 330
